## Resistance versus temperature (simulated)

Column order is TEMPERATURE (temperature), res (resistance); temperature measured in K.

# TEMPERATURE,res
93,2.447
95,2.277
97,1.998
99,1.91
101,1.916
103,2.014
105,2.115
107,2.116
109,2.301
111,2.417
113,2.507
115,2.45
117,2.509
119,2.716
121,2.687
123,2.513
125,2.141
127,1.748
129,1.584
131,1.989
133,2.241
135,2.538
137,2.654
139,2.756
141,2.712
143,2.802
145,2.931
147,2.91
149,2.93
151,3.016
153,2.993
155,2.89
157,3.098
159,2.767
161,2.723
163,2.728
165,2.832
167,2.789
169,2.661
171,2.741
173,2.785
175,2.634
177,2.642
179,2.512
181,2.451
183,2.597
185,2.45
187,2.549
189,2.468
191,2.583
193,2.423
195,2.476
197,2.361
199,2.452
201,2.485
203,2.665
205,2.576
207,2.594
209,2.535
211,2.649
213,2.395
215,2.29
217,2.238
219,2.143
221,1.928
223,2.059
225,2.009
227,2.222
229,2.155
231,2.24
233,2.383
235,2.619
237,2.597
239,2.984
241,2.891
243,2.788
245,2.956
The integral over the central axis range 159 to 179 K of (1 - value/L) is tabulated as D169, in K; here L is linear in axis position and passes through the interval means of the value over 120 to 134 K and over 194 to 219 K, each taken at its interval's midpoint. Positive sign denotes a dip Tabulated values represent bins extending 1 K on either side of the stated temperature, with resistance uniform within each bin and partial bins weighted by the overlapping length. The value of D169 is -3.6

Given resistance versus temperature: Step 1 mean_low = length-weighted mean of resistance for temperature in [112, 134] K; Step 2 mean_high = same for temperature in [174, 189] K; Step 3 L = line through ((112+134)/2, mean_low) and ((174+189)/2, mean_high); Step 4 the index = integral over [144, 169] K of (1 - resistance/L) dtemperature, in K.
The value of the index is -4.6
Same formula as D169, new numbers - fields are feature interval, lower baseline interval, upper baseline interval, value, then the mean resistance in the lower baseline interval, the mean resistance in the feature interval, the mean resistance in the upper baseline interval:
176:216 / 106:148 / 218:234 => -4.94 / 2.44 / 2.51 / 2.14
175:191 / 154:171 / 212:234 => 0.38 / 2.81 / 2.53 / 2.19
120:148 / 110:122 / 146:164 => 2.79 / 2.55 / 2.44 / 2.9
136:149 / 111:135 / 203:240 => -2.77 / 2.3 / 2.8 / 2.38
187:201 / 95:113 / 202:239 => -0.94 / 2.13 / 2.47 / 2.37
